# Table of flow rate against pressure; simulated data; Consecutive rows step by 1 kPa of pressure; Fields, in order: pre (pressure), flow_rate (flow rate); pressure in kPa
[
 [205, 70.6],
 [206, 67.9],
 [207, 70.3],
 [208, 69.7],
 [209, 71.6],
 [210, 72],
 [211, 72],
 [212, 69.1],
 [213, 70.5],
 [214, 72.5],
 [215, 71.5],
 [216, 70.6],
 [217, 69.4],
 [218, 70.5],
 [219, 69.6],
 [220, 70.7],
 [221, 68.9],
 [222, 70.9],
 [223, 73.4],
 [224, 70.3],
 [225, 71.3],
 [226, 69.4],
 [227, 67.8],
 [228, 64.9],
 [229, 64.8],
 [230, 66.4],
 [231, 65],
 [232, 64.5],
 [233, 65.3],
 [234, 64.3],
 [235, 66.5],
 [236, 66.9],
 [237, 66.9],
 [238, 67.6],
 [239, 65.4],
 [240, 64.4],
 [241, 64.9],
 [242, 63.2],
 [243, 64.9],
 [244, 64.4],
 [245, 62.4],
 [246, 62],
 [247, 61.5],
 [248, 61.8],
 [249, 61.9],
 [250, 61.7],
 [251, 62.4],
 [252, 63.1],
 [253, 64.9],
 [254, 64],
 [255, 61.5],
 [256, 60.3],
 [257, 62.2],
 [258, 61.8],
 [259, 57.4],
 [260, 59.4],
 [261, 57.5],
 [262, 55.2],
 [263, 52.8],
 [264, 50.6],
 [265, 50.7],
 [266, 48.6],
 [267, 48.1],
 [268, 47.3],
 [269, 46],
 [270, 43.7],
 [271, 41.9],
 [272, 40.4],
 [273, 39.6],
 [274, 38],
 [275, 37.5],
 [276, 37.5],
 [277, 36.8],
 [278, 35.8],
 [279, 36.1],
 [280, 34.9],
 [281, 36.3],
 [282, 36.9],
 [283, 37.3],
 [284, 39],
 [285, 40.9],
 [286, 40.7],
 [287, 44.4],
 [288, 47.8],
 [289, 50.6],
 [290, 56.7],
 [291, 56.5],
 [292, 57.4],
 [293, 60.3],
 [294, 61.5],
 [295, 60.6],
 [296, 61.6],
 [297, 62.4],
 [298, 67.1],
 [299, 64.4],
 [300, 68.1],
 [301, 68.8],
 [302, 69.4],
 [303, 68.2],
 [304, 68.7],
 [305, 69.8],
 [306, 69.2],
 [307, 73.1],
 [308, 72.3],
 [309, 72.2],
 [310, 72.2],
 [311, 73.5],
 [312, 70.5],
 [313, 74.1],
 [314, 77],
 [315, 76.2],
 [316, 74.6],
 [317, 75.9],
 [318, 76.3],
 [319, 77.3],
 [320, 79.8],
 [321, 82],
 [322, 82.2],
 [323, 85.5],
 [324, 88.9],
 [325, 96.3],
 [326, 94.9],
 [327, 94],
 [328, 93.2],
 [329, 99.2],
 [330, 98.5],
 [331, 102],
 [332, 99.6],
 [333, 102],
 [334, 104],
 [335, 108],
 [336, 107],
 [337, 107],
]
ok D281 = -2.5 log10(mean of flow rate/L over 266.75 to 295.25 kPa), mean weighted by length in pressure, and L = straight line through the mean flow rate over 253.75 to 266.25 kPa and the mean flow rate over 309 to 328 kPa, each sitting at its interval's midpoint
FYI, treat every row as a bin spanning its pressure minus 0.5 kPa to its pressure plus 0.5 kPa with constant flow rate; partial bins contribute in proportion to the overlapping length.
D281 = 0.43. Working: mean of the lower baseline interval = 57.1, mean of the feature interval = 44.3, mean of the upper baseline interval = 80.7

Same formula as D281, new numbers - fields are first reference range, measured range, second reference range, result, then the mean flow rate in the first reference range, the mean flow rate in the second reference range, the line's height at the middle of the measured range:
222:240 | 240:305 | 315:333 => 0.372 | 67.1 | 88.3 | 76.6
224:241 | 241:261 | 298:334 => 0.122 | 66.4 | 80.4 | 69.5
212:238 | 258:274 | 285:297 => 0.207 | 68.5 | 54.1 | 59.6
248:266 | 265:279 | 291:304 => 0.408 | 59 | 64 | 60.9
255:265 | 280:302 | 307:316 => 0.257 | 57.3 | 73.5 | 67.1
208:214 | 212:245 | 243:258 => -0.007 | 71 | 62.5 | 67.3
